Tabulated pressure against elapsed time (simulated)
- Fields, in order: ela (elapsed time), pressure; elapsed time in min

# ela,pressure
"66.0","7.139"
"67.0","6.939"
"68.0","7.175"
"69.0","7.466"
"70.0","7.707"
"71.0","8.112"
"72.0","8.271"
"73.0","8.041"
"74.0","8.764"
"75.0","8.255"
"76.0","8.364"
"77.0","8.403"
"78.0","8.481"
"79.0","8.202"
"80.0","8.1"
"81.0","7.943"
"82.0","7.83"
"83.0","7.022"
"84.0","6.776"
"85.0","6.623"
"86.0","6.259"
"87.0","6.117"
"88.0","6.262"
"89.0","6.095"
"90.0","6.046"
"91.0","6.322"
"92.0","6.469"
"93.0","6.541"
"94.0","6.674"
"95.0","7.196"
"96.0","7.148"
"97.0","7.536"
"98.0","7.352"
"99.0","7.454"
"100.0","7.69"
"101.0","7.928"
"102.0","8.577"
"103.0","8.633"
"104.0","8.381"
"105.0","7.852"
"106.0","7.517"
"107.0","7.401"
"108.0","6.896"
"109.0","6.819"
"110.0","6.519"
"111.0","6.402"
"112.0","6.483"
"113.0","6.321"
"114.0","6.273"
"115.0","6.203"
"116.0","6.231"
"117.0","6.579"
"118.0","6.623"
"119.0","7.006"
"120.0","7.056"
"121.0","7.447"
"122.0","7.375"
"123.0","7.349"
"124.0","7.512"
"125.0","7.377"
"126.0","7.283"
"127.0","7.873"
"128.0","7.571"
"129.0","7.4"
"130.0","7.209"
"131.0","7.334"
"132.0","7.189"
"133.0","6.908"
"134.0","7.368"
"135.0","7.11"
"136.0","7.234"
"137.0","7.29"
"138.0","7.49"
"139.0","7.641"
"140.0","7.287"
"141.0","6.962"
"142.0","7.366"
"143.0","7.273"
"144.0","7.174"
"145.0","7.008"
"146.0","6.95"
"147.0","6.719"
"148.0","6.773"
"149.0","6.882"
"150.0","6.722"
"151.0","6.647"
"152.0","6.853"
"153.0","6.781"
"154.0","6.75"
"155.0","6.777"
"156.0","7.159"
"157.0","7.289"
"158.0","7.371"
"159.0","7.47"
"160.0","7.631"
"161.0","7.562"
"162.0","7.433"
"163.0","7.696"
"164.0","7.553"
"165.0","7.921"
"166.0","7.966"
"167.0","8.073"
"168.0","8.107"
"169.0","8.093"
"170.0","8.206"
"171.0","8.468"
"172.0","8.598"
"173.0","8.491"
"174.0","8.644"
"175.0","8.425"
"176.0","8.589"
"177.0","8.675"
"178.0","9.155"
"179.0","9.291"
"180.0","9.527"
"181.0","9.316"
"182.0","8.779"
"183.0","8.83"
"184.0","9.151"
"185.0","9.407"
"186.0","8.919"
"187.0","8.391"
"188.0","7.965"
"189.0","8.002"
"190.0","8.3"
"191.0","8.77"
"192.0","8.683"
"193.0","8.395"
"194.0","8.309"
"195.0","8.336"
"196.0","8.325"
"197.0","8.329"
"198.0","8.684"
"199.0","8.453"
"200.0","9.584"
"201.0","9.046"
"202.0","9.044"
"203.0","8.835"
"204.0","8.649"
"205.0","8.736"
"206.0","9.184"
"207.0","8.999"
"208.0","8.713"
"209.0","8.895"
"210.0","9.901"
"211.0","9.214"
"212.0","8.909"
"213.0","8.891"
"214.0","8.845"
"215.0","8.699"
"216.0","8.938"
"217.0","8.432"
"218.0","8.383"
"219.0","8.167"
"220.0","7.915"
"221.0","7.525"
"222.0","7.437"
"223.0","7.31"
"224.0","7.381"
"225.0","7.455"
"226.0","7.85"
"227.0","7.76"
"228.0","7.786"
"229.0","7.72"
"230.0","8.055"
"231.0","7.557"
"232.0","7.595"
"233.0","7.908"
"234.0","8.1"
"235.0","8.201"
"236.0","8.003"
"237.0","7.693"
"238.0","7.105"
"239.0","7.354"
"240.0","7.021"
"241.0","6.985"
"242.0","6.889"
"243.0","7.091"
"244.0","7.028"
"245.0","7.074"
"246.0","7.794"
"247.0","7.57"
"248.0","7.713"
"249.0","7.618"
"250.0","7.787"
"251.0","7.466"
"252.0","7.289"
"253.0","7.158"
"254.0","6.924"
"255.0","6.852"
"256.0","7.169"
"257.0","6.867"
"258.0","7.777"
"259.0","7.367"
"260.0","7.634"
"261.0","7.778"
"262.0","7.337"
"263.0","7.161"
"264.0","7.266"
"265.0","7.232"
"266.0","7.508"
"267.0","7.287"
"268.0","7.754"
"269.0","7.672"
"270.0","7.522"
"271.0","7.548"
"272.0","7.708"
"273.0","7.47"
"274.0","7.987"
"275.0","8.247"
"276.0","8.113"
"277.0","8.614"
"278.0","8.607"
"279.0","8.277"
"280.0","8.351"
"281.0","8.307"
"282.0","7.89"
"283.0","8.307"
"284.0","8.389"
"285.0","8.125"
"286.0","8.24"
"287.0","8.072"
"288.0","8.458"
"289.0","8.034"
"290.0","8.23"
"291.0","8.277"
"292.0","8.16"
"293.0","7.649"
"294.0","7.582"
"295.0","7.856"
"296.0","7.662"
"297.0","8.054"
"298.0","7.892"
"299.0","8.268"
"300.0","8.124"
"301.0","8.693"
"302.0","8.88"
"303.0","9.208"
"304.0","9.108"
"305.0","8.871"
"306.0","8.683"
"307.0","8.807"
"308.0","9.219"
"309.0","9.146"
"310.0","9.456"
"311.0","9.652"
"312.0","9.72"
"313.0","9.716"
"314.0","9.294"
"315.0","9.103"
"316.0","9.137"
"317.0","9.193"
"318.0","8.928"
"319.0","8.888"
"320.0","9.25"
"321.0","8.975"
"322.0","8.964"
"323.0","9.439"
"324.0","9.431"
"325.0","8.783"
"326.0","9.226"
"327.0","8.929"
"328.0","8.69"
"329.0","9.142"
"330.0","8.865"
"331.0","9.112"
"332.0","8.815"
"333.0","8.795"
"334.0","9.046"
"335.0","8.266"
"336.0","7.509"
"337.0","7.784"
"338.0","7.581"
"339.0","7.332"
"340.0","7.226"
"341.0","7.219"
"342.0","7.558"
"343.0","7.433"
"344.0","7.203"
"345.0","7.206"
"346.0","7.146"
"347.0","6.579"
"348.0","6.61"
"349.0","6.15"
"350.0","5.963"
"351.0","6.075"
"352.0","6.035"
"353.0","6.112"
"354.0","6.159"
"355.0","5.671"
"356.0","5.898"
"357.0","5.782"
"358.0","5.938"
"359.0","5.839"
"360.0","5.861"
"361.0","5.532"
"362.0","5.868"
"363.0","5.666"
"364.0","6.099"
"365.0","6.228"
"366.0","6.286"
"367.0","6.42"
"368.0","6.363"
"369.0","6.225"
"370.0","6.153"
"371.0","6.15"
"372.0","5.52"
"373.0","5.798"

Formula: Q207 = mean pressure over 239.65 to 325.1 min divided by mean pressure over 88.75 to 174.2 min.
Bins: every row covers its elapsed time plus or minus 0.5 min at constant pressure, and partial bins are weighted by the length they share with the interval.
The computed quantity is 1.1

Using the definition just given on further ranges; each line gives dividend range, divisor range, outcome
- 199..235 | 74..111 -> 1.14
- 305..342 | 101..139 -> 1.22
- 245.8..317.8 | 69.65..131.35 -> 1.11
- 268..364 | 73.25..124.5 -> 1.11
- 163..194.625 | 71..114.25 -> 1.17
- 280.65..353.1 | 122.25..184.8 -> 1.08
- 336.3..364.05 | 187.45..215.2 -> 0.74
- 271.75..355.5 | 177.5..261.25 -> 1.01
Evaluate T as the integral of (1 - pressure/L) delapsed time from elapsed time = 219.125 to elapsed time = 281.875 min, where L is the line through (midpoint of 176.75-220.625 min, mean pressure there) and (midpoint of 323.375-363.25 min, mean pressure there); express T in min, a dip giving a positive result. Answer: 4.8 min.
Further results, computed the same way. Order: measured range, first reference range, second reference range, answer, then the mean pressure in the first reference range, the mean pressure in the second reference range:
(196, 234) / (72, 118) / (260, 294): -3.5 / 7.23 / 7.92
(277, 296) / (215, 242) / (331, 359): -2.0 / 7.76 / 7.02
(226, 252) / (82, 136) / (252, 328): 1.2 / 7.06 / 8.28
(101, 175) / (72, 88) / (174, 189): 8.9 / 7.65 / 8.85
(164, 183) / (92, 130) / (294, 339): -2.2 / 7.19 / 8.79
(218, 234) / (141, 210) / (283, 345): 1.1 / 8.14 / 8.53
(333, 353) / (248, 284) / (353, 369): -2.7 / 7.66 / 5.99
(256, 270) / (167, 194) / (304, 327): 2.4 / 8.64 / 9.17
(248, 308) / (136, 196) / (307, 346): 3.5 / 7.9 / 8.65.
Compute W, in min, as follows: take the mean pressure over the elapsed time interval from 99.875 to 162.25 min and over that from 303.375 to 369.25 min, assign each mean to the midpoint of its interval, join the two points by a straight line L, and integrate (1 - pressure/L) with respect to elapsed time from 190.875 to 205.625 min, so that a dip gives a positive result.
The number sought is -2.6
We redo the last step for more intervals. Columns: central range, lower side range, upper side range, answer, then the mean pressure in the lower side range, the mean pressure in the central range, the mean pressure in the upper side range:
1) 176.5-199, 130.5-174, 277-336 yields -2.95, 7.4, 8.7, 8.68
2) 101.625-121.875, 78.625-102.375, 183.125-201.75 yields 0.92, 7.08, 7.06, 8.62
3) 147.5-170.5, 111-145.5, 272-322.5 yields -0.03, 7.1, 7.38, 8.55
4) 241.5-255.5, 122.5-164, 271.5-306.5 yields 1.15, 7.22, 7.3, 8.24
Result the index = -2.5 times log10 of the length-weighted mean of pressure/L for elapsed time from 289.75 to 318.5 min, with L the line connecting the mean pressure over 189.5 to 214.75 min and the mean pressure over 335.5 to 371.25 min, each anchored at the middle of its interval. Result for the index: -0.20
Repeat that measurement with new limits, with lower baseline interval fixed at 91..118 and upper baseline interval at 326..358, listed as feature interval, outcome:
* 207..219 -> -0.22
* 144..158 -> 0.04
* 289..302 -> -0.11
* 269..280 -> -0.10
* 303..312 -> -0.24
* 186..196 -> -0.17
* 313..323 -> -0.24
